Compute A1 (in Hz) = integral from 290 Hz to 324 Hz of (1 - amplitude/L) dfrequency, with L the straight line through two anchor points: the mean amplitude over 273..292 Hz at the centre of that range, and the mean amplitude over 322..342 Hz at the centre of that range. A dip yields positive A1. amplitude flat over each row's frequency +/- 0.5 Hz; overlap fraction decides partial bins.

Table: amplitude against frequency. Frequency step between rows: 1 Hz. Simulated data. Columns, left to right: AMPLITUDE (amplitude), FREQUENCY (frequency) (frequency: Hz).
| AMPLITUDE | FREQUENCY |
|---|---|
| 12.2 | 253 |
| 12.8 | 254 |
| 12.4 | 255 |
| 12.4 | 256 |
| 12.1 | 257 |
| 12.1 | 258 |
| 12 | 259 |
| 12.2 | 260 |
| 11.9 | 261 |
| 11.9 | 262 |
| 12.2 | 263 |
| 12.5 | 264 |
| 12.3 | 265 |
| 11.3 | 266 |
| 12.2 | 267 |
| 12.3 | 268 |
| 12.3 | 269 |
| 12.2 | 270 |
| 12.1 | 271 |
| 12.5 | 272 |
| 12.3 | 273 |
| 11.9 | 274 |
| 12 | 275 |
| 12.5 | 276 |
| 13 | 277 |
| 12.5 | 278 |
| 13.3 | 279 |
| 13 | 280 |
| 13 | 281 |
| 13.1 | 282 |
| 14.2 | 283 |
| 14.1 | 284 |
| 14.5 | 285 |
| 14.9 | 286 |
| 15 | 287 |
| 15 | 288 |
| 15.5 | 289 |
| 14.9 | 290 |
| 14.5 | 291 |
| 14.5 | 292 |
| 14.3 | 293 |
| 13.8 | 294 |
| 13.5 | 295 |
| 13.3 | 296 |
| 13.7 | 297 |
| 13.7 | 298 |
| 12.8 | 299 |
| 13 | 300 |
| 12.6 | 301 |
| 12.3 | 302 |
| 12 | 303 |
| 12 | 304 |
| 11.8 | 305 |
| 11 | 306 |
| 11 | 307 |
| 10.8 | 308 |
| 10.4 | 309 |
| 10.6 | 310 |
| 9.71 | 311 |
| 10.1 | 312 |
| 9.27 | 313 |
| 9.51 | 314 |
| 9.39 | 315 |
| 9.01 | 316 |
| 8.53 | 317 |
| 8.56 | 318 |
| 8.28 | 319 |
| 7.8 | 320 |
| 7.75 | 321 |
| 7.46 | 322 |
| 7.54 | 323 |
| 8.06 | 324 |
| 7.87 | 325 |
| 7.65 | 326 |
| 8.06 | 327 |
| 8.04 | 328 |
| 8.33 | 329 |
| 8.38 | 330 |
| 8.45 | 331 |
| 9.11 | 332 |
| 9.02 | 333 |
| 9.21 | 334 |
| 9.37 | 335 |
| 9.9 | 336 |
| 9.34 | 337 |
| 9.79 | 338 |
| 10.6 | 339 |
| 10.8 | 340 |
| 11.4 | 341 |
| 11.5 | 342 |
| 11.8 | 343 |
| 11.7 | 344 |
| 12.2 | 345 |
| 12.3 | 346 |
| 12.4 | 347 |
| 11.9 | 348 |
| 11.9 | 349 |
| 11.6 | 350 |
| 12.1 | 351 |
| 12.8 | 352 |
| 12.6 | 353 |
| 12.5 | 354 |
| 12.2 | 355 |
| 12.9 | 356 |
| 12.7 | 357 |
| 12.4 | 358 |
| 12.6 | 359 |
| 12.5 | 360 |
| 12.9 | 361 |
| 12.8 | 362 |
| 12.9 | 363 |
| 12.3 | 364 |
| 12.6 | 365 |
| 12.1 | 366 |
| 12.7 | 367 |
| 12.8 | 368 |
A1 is 1.3 Hz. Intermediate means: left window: 13.7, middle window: 11.1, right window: 9.02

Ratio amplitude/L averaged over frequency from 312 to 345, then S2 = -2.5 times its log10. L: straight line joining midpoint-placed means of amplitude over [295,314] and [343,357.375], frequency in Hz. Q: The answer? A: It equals 0.29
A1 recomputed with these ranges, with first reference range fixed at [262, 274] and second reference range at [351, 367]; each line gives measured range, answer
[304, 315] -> 1.7 Hz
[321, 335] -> 4.7 Hz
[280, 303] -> -3.0 Hz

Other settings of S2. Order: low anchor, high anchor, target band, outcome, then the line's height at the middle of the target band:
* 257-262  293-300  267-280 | 0.015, 12.6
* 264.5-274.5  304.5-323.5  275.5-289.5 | -0.218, 11.3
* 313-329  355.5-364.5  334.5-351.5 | -0.044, 10.7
